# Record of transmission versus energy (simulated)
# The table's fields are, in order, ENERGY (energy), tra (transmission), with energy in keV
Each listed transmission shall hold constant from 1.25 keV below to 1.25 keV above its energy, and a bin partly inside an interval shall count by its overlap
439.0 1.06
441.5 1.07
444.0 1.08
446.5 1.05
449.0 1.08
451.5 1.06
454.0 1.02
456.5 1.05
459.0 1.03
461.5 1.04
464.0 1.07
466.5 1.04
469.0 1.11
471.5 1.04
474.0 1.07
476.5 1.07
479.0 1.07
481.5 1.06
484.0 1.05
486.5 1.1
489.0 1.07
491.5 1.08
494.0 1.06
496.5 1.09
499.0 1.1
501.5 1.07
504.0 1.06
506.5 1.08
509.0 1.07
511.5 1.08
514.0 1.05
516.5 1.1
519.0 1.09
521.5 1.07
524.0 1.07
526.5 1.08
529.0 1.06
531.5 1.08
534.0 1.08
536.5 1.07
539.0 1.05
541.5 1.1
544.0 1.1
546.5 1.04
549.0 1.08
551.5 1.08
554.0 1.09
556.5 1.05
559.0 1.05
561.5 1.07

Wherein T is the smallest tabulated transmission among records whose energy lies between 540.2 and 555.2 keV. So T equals 1.04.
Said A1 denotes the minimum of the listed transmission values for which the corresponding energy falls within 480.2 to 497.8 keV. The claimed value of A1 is 1.05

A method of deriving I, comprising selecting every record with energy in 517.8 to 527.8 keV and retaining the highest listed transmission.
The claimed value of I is 1.09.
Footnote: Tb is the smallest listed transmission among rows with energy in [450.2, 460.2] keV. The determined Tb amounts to 1.02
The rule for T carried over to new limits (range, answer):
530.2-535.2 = 1.08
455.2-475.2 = 1.03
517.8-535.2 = 1.06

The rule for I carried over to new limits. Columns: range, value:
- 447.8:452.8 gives 1.08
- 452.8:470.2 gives 1.11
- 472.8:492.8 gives 1.1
